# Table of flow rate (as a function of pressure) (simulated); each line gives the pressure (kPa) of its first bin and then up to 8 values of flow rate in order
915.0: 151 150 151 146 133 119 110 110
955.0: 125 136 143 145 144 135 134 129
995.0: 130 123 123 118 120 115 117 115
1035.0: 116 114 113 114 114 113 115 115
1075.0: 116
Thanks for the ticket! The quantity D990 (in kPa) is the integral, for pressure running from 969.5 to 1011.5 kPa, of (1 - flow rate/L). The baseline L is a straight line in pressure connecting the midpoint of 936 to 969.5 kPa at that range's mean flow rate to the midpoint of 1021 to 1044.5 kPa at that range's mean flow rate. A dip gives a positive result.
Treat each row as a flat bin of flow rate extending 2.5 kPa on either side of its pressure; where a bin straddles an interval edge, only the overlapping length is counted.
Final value -3.5 kPa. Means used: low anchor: 126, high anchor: 115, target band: 131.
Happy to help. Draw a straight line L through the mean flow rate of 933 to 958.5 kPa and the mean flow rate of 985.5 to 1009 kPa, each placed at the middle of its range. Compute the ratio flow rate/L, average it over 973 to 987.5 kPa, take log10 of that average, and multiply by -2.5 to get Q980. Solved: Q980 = -0.11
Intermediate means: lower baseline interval 120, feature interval 137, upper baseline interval 126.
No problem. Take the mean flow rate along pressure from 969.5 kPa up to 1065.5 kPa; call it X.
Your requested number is 122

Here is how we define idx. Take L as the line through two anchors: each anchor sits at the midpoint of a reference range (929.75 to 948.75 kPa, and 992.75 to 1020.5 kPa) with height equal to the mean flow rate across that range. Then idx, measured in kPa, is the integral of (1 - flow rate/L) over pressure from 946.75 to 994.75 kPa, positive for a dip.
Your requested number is -4.0 kPa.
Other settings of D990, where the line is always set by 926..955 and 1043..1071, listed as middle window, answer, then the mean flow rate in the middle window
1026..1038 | 0.1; 116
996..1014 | -0.5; 122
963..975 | -2.1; 144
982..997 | -1.3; 131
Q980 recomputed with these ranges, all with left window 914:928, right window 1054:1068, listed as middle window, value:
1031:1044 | 0.05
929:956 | 0.18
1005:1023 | 0.07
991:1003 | 0.03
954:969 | 0.03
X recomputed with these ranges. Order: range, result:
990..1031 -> 121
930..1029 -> 127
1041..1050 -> 113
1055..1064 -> 114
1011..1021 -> 118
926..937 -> 141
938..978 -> 129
